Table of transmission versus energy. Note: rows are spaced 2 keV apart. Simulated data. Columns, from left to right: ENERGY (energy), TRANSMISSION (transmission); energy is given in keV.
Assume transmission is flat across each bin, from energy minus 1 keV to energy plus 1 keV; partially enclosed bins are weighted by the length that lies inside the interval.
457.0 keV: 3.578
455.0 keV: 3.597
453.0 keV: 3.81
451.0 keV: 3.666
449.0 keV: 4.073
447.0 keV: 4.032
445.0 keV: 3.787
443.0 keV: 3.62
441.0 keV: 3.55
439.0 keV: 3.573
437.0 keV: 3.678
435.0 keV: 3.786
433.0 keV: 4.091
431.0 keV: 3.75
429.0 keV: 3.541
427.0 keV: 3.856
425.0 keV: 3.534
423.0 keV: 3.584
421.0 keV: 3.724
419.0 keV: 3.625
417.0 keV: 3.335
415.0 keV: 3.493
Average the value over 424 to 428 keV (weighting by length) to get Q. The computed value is 3.69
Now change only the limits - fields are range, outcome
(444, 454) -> 3.87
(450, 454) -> 3.74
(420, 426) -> 3.61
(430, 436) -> 3.88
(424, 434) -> 3.75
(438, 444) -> 3.58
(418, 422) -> 3.67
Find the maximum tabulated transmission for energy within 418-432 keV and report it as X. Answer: 3.856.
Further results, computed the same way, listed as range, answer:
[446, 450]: 4.073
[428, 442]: 4.091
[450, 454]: 3.81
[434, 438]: 3.786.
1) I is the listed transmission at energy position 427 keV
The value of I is 3.856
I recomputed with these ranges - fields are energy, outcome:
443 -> 3.62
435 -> 3.786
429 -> 3.541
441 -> 3.55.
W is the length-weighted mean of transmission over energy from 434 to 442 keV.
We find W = 3.65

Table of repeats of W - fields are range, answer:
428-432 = 3.65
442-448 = 3.81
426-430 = 3.7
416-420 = 3.48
